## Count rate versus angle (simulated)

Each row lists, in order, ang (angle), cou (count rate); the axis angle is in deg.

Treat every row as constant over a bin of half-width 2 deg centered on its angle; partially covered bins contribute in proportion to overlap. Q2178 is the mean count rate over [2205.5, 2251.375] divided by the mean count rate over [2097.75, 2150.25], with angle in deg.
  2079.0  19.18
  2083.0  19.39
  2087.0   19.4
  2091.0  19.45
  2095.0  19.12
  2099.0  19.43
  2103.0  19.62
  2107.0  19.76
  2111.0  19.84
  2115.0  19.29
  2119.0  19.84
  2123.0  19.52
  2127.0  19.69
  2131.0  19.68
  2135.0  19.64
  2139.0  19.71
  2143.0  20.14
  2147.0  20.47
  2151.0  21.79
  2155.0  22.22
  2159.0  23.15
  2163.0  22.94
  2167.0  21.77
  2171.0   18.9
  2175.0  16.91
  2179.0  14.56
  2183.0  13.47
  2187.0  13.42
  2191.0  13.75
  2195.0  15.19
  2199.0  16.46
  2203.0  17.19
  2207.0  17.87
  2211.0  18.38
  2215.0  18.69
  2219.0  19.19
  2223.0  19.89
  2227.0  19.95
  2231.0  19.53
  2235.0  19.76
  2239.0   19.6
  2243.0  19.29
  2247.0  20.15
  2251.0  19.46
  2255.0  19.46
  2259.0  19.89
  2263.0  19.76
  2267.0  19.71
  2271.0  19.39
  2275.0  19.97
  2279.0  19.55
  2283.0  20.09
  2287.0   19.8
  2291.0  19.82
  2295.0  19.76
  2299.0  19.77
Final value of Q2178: 0.98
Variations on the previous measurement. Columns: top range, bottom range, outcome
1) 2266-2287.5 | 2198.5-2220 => 1.10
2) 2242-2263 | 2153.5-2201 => 1.11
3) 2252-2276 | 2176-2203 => 1.33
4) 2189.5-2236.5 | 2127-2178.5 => 0.88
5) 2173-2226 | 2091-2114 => 0.85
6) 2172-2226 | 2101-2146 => 0.84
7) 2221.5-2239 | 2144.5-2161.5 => 0.90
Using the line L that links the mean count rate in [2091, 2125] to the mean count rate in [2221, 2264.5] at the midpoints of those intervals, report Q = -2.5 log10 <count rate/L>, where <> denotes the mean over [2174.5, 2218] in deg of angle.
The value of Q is 0.22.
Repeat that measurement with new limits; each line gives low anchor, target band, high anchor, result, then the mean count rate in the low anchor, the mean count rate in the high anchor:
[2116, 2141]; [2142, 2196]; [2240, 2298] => 0.067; 19.7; 19.7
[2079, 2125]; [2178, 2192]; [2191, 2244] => 0.332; 19.5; 18.3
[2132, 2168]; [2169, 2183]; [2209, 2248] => 0.256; 21.3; 19.4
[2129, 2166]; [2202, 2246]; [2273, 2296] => 0.071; 21.1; 19.8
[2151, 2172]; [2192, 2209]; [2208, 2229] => 0.209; 21.9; 19.2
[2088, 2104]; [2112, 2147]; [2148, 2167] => 0.067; 19.4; 22.3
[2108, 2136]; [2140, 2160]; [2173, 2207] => -0.198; 19.6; 15.3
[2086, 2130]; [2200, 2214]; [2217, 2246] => 0.106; 19.5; 19.6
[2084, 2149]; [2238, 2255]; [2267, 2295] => 0.007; 19.7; 19.8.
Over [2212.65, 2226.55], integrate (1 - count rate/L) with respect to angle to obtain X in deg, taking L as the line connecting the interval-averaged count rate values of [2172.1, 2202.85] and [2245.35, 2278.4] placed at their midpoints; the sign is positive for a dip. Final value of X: -1.8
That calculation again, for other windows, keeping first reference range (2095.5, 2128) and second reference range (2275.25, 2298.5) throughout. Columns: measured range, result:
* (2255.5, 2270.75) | 0.1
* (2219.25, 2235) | 0.0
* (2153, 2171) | -2.2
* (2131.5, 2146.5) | -0.2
